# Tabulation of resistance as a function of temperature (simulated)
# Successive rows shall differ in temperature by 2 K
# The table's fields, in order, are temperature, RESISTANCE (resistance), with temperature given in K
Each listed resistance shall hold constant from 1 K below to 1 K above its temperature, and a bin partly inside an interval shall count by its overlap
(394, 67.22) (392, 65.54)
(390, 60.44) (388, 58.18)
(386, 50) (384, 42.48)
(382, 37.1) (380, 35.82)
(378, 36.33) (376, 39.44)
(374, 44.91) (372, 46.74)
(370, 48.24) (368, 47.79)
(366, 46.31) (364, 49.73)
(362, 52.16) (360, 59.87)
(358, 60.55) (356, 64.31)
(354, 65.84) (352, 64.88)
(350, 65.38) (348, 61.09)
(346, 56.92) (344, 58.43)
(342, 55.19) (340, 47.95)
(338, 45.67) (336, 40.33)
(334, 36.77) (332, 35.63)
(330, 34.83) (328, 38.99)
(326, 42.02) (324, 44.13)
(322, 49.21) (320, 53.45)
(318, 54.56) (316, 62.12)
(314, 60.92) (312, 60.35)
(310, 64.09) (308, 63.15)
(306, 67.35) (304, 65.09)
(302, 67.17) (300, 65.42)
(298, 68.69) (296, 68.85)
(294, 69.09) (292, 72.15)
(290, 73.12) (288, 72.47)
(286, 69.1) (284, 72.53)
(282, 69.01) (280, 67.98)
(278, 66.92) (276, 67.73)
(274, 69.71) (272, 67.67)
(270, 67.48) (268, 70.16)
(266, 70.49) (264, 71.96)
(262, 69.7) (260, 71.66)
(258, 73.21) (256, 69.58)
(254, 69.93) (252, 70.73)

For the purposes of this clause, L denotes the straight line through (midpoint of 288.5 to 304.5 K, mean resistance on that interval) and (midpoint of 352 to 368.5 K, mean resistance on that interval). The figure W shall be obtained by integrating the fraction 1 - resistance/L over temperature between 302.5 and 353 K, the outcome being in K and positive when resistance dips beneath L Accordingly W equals 7.7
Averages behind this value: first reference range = 68.9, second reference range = 56.6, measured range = 53.3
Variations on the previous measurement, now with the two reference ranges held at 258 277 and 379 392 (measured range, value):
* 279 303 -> -1.5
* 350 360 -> -1.7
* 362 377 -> 1.5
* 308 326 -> 1.6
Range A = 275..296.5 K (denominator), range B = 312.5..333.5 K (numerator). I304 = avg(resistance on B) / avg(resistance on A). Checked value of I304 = 0.68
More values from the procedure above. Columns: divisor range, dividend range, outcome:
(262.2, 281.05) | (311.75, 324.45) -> 0.80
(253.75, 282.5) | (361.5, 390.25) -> 0.66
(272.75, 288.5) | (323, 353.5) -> 0.70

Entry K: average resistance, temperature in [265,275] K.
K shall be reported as 69.1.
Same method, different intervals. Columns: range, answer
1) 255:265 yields 71.2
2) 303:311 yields 64.9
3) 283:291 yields 71.8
